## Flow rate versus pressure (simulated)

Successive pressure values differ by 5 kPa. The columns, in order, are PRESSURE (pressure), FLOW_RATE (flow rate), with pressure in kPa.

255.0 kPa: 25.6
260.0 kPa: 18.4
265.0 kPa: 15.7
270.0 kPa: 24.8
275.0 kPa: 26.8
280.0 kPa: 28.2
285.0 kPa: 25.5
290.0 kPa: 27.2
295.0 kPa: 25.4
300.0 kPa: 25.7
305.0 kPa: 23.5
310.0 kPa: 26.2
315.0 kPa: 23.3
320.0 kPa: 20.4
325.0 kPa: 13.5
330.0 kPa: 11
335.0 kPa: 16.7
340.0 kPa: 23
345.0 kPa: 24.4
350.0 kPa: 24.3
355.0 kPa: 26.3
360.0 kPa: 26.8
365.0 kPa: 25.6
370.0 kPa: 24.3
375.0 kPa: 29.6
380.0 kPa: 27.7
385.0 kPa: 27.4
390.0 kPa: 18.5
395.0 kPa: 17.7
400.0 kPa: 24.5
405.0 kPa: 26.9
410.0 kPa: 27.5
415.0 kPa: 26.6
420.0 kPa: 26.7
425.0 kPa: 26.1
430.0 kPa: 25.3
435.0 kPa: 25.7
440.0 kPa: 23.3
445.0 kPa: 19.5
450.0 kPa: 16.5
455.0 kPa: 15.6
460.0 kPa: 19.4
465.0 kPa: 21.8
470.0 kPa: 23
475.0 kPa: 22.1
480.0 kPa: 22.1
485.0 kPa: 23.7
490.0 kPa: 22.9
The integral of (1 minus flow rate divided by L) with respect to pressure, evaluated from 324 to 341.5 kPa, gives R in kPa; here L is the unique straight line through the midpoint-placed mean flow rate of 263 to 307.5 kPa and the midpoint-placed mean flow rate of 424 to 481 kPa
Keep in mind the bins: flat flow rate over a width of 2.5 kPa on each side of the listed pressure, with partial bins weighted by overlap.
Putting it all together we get 5.9 kPa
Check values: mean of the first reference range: 24.9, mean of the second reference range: 21.6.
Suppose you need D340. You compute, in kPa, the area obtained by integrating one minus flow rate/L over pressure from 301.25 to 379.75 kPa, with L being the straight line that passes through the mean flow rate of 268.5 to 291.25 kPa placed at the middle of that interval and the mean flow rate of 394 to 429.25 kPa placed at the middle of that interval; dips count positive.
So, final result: 9.8 kPa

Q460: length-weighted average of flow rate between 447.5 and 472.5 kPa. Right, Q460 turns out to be 19.3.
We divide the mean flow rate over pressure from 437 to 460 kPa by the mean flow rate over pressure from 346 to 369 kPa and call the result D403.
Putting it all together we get 0.74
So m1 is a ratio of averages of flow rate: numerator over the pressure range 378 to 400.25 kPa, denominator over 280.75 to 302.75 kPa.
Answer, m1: 0.9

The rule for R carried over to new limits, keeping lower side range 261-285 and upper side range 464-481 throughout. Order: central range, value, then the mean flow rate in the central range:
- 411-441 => -4.24 kPa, 25.8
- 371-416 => -4.37 kPa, 25.1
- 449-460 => 2.78 kPa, 16.8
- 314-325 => 1.71 kPa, 19.8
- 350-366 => -2.00 kPa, 26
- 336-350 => 0.09 kPa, 23.1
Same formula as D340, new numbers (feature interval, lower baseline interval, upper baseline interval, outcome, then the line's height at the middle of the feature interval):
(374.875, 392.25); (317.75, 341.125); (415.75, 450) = -4.30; 20.4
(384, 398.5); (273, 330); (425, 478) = 0.99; 22.3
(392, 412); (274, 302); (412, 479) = -0.32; 23.6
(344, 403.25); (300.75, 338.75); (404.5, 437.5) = -4.30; 23.2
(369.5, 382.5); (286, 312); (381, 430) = -1.37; 25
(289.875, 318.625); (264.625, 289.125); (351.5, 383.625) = 0.82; 25.6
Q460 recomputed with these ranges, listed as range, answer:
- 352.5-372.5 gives 25.8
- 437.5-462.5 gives 18.9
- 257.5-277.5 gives 21.4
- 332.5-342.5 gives 19.9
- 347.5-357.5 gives 25.3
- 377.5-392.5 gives 24.5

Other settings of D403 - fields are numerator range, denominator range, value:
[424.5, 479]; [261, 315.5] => 0.87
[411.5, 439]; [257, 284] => 1.13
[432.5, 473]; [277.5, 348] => 0.92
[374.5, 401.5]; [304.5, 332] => 1.22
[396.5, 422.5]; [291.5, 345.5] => 1.23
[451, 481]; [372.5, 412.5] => 0.82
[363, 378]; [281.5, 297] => 1.01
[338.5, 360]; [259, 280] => 1.11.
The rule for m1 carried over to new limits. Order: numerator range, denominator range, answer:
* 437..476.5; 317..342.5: 1.18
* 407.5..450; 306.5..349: 1.23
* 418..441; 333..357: 1.11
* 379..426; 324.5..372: 1.13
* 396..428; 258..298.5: 1.08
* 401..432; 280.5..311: 1.03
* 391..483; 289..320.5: 0.92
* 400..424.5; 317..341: 1.60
